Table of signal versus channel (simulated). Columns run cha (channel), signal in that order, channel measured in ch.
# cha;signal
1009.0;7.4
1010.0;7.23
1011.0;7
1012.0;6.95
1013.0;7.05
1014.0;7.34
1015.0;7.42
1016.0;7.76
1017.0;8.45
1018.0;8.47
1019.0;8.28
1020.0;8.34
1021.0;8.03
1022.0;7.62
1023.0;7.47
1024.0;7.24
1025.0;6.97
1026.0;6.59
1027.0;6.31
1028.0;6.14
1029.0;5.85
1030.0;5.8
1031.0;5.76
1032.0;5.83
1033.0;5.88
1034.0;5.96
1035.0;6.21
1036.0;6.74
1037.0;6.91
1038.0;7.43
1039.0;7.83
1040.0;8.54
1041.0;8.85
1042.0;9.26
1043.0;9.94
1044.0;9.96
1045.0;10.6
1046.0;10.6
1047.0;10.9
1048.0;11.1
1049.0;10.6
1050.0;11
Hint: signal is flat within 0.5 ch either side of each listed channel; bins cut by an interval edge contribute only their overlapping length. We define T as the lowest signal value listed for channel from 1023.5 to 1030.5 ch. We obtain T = 5.8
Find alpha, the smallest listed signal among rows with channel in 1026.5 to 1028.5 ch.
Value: 6.14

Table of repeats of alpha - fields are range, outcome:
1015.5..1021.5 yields 7.76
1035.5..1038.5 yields 6.74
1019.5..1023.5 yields 7.47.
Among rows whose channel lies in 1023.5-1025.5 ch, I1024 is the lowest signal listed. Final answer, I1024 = 6.97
